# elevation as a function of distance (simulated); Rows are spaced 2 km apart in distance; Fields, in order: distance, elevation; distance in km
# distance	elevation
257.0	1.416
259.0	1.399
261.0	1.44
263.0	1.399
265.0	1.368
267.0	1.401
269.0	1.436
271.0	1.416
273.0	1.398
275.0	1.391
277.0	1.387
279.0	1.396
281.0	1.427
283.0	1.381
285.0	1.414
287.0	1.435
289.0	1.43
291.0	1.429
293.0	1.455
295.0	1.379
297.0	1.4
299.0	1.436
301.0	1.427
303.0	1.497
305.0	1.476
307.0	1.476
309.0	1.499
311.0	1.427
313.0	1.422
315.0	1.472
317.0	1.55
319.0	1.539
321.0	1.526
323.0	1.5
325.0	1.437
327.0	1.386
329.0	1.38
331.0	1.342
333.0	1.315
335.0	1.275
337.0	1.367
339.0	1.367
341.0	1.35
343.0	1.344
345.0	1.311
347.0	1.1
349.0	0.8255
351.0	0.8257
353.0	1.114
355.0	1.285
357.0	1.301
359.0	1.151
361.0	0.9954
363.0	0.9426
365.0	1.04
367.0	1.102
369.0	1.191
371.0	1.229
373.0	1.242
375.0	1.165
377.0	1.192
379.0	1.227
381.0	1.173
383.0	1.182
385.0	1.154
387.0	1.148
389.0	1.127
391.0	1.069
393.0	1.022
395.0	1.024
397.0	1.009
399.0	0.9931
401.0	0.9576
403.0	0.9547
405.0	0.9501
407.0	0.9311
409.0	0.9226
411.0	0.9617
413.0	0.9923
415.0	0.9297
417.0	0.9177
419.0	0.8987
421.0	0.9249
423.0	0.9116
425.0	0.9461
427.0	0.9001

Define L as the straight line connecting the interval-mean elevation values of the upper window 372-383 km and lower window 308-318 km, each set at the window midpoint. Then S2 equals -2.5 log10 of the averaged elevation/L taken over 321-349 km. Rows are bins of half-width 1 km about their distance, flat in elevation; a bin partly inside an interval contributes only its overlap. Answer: 0.04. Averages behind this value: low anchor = 1.47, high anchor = 1.2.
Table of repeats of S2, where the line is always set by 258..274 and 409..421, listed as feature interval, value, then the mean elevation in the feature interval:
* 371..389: -0.13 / 1.18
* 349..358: 0.03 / 1.1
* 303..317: -0.16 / 1.47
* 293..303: -0.09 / 1.42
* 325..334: -0.13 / 1.36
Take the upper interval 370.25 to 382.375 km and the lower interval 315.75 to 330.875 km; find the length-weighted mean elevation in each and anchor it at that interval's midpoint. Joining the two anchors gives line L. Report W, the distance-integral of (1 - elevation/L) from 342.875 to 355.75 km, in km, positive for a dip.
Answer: 2.3 km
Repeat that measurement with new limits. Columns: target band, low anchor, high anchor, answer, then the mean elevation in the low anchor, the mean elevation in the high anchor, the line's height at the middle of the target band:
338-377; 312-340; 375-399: 3.4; 1.42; 1.12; 1.26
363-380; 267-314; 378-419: -0.5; 1.43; 1.03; 1.13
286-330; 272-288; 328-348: -3.0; 1.4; 1.32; 1.36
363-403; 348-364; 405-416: -4.3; 1.06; 0.948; 1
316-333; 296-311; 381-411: -1.1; 1.46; 1.03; 1.36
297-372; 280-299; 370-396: -0.7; 1.42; 1.15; 1.29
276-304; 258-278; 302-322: 0.5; 1.4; 1.49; 1.45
